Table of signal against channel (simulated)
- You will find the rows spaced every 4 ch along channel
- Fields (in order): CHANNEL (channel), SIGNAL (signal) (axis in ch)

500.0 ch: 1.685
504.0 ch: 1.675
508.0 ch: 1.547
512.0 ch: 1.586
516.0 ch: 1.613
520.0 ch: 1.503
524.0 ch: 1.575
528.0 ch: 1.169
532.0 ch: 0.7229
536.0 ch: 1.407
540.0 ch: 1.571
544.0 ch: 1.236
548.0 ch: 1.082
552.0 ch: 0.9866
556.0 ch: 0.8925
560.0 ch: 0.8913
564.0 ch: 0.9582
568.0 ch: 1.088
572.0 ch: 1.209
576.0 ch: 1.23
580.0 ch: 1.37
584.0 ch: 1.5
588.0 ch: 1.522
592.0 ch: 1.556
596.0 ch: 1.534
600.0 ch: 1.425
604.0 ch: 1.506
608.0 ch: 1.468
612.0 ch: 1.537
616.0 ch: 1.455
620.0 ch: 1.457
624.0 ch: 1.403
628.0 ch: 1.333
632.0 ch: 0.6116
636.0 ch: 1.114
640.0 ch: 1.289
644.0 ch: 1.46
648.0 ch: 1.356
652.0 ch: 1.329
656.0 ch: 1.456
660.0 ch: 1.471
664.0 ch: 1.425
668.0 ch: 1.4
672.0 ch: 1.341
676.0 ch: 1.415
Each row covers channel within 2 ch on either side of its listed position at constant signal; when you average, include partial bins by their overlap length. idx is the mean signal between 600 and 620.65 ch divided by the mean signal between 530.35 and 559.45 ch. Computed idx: 1.32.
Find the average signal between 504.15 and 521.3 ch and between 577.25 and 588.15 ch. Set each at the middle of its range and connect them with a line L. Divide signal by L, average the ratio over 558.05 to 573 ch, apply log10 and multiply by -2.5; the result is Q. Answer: 0.39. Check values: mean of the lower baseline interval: 1.58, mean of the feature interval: 1.03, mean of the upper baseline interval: 1.44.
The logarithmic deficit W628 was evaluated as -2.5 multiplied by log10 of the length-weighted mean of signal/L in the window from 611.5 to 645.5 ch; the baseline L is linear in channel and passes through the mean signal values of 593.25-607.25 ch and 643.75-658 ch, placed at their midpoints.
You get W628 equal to 0.12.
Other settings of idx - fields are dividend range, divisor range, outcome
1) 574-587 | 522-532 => 1.11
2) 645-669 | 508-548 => 1.03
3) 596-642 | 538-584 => 1.16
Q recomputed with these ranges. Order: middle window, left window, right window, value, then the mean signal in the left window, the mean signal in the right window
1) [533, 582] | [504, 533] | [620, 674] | 0.21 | 1.43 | 1.31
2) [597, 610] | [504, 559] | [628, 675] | -0.13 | 1.31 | 1.3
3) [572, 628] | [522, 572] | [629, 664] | -0.19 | 1.13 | 1.27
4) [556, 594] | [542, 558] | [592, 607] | 0.04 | 1.05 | 1.5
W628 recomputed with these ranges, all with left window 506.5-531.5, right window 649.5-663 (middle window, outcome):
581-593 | -0.06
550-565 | 0.48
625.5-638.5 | 0.34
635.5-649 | 0.08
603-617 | -0.05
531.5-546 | 0.13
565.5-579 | 0.21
